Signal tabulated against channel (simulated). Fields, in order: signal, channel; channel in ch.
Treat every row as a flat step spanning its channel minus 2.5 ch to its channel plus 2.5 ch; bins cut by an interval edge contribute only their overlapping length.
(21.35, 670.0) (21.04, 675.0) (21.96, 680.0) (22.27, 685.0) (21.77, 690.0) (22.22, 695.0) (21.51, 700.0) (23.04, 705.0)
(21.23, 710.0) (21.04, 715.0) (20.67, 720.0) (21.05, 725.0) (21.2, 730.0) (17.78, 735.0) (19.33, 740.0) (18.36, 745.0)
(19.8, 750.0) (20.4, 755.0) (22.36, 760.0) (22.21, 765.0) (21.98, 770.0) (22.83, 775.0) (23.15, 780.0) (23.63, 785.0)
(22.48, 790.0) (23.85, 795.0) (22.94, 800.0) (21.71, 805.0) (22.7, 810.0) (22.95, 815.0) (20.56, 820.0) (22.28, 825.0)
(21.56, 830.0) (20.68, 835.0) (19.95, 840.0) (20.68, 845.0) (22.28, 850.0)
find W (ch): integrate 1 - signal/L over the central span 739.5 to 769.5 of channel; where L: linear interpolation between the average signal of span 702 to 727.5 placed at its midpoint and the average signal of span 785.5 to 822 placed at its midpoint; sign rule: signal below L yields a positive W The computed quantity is 1.8 ch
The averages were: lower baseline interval 21.4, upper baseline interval 22.5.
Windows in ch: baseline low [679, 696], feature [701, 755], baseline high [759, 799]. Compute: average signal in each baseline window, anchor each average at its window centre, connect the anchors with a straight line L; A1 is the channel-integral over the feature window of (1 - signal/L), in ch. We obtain 4.8 ch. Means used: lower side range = 22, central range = 20.4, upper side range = 22.8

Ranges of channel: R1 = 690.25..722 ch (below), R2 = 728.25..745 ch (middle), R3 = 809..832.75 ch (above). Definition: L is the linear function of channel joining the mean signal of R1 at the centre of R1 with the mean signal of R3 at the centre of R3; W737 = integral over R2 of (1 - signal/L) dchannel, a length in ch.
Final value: 1.9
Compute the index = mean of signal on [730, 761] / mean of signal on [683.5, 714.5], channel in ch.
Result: 0.90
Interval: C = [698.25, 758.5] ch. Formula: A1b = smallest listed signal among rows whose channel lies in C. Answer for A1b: 17.78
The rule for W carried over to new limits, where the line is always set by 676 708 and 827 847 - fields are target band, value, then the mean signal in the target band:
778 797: -1.85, 23.3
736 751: 1.83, 19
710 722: 0.50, 20.9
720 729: 0.33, 21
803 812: -0.51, 22.2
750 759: 0.39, 20.6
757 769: -0.42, 22.2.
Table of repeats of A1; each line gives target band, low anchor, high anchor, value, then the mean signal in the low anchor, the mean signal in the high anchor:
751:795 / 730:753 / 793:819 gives -3.2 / 19.1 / 22.7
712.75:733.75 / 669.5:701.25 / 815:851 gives 0.8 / 21.8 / 21.2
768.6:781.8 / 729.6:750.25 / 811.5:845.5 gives -1.8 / 19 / 21.3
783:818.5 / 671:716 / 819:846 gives -2.8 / 21.8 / 21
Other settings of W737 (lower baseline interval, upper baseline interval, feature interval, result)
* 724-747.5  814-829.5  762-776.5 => -1.39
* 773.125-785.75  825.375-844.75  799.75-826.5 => -0.41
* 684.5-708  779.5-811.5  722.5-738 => 1.67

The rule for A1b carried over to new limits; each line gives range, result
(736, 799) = 18.36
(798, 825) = 20.56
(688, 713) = 21.23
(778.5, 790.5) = 22.48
